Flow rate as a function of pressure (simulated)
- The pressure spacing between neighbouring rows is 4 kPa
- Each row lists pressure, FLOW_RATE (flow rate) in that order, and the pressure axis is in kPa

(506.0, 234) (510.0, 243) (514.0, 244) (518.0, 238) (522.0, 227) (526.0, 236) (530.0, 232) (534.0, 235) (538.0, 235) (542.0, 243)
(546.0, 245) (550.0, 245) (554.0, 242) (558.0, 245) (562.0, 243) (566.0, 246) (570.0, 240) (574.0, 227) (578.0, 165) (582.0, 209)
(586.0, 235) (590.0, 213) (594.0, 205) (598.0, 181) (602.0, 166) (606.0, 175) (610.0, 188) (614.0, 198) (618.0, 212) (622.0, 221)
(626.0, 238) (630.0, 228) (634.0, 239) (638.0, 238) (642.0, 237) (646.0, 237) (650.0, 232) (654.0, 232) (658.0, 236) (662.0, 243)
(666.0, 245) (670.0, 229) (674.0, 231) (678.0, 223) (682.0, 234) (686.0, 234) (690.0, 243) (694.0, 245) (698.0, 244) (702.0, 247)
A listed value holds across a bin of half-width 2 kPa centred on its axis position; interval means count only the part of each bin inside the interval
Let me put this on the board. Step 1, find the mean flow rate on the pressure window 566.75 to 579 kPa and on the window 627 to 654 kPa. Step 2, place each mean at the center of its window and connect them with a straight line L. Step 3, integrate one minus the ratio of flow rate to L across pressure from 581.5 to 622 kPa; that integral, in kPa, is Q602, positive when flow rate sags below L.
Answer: 4.7 kPa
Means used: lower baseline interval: 218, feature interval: 199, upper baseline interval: 235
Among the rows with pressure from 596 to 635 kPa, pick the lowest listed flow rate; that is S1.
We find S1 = 166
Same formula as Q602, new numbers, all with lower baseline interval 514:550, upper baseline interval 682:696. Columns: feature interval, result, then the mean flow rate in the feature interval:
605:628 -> 3.1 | 207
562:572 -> -0.2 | 243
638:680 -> 0.8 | 235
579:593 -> 1.4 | 214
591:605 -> 3.1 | 185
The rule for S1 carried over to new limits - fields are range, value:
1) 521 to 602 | 165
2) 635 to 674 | 229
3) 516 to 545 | 227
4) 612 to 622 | 198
